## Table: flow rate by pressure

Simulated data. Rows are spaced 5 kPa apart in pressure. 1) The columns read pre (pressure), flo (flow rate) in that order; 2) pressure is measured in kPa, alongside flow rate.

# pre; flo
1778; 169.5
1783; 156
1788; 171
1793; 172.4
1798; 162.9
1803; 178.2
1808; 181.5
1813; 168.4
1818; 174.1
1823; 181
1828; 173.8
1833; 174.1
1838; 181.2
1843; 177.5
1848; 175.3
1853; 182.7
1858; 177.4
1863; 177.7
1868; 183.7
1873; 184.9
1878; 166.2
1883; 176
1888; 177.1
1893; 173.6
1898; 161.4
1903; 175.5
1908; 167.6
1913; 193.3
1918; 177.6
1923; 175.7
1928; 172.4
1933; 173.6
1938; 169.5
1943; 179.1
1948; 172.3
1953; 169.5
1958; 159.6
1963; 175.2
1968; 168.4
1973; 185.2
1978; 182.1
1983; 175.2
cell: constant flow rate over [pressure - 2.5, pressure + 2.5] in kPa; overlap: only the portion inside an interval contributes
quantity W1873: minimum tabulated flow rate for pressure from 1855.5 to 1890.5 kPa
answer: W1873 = 166.2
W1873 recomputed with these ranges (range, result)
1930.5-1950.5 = 169.5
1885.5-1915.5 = 161.4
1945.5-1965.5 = 159.6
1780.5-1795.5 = 156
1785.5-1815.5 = 162.9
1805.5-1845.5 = 168.4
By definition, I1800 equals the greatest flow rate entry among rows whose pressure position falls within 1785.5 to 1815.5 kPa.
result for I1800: 181.5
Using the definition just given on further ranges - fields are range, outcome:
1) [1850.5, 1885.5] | 184.9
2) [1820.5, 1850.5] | 181.2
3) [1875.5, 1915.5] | 193.3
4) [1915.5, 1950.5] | 179.1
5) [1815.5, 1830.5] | 181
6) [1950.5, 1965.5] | 175.2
